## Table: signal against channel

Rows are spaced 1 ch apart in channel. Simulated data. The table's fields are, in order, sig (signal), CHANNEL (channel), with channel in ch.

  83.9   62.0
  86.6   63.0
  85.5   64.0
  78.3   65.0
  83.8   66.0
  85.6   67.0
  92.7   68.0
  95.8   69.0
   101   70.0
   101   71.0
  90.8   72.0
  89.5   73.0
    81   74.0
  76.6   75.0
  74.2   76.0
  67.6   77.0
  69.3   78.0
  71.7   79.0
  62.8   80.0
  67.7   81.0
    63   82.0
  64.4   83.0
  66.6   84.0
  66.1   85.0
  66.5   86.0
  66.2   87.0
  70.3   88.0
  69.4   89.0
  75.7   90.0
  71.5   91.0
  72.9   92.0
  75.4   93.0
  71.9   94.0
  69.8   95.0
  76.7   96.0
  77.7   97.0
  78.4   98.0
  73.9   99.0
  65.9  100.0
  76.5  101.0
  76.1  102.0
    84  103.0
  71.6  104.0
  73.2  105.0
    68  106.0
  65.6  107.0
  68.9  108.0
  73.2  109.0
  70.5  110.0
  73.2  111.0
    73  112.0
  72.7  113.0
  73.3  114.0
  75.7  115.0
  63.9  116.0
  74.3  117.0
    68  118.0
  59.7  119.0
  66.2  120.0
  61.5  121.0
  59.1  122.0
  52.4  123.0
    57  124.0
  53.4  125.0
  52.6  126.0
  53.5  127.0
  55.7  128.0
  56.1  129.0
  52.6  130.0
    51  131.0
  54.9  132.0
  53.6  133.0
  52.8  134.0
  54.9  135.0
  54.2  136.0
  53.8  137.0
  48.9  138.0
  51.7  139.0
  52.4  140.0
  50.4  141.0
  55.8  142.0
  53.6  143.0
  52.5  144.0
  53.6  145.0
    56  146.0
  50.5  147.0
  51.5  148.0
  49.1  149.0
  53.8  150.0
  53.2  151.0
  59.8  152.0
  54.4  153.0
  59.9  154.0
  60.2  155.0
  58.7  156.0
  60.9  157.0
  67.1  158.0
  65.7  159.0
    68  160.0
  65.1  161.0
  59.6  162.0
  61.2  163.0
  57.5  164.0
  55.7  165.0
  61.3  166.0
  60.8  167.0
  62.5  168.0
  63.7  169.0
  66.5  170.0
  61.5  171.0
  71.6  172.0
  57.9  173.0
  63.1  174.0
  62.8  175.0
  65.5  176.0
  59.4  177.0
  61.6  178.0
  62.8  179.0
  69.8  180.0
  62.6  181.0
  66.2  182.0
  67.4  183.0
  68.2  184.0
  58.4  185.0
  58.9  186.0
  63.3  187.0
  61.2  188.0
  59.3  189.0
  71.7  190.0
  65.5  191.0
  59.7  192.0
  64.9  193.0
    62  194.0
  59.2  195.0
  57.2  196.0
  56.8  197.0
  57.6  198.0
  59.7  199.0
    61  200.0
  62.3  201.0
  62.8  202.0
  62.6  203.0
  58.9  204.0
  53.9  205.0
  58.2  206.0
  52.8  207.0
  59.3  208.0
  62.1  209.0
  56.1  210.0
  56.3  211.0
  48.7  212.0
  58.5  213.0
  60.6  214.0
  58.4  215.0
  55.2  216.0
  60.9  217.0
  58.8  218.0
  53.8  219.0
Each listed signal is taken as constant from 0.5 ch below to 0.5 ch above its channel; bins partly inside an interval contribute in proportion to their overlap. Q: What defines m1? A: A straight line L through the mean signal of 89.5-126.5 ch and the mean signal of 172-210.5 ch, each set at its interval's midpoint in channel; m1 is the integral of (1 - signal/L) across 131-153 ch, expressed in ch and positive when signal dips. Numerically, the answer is 4.35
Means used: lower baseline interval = 69.6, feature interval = 53.2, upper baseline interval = 61.5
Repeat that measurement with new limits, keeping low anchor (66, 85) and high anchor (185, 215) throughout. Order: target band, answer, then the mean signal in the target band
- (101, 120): 0.5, 71.4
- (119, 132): 2.8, 56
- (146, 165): 2.3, 58.5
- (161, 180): 0.6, 62.2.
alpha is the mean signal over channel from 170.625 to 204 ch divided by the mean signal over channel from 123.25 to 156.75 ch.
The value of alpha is 1.16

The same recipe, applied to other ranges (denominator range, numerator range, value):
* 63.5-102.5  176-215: 0.80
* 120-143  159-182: 1.16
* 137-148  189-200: 1.17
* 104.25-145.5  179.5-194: 1.06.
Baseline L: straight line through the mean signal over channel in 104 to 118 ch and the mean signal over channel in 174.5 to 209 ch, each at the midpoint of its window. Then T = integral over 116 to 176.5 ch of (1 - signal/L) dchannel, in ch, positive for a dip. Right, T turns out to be 7.91 ch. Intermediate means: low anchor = 71.1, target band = 58.1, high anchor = 61.6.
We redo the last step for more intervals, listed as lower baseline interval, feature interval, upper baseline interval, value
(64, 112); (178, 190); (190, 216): -0.4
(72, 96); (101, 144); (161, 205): 3.9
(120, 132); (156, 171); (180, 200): -0.7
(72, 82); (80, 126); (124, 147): -3.3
